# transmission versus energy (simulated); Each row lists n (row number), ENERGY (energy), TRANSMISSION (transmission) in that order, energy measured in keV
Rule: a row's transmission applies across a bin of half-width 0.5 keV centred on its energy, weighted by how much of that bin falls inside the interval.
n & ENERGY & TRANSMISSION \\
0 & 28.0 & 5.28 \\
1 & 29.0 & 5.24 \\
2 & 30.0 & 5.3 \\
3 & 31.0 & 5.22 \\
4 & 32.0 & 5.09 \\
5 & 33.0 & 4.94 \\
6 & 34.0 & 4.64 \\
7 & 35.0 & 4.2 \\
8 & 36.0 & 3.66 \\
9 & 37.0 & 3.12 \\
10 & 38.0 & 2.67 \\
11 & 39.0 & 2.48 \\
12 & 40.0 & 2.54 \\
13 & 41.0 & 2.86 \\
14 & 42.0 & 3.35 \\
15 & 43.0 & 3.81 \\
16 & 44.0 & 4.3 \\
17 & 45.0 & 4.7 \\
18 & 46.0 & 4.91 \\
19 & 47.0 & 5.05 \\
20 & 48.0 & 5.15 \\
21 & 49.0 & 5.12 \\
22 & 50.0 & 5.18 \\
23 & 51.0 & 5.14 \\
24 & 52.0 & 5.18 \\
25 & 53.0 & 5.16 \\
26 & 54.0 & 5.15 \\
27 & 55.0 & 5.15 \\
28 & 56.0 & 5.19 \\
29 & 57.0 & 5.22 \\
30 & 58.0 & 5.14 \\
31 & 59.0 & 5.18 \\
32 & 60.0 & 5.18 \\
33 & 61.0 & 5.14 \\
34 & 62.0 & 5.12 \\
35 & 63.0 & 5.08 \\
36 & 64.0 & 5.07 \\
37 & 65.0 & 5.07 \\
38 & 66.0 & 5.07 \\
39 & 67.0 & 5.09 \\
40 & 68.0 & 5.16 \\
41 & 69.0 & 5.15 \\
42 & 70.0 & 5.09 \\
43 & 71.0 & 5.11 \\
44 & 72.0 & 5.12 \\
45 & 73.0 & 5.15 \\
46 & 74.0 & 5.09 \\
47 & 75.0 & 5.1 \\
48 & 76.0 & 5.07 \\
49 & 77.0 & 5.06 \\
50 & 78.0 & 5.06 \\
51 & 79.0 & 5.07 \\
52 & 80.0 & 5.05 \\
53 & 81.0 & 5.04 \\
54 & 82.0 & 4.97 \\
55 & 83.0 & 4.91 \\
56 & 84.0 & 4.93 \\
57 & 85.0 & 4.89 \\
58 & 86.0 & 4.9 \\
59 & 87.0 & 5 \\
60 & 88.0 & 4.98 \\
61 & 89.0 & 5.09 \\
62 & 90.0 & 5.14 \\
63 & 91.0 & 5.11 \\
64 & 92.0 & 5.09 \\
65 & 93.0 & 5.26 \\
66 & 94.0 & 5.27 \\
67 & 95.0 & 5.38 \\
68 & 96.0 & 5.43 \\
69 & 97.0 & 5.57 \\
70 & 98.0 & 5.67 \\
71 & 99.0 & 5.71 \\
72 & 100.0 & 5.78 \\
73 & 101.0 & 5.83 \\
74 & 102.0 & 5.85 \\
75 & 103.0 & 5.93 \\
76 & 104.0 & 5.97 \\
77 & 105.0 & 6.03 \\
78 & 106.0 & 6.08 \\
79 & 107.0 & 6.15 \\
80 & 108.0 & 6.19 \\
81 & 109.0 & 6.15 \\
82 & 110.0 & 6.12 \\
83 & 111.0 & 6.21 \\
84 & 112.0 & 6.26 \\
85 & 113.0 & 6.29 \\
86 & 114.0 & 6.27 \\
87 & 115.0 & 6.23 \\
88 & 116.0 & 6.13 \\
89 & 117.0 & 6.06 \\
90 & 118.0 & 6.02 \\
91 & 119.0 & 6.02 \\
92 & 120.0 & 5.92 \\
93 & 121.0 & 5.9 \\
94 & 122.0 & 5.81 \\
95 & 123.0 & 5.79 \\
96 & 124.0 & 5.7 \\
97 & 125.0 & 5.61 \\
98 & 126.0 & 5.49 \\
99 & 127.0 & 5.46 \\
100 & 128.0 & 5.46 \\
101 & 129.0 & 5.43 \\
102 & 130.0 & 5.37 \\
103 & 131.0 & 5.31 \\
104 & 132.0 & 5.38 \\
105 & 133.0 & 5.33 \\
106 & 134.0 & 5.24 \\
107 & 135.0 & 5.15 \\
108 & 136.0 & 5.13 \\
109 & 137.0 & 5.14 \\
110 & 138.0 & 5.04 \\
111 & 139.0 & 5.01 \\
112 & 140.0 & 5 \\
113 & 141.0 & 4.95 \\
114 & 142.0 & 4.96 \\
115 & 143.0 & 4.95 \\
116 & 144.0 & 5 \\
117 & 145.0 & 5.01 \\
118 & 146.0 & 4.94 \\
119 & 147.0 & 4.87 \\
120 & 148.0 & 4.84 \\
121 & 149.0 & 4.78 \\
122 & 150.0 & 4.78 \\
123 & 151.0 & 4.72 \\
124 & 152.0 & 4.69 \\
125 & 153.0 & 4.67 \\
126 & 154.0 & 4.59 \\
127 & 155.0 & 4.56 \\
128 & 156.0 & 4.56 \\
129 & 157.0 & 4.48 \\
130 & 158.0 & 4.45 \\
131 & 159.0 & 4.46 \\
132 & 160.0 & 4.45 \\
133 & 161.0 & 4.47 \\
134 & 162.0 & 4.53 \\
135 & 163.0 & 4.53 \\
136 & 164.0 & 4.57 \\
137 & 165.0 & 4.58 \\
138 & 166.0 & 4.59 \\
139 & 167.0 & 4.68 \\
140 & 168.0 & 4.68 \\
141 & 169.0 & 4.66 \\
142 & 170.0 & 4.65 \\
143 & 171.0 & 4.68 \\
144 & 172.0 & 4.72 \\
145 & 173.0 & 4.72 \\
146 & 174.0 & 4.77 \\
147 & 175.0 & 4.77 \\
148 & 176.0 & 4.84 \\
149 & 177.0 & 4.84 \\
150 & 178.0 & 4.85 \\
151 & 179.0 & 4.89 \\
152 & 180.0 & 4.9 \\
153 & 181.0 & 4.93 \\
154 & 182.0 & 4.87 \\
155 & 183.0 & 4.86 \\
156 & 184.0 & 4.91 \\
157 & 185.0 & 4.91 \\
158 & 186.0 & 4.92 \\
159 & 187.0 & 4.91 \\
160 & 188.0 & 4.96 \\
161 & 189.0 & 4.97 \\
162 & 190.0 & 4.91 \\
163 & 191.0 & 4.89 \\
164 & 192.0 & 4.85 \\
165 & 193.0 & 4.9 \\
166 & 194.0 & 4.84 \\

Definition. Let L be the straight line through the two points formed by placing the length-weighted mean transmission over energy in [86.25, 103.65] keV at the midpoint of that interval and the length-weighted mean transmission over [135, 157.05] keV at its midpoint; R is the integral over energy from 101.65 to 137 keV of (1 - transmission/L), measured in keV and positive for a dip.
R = -4.44 keV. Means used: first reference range 5.41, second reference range 4.86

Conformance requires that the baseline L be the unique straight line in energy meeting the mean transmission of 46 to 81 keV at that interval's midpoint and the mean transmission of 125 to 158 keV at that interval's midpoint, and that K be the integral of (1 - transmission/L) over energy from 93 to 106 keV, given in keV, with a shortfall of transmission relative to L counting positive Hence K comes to -1.6 keV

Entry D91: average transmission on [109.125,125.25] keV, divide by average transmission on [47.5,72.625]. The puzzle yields 1.17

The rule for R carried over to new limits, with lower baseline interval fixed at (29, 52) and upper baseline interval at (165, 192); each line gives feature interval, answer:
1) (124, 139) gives -2.2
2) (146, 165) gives 0.4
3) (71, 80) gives -1.4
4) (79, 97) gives -2.5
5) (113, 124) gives -3.4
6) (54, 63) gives -1.7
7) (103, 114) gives -3.9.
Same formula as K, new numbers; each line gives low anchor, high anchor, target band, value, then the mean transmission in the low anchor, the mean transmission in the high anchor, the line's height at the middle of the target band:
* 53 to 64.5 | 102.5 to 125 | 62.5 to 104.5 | 2.5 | 5.15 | 6.05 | 5.55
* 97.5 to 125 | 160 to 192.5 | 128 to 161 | 2.8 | 6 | 4.77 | 5.37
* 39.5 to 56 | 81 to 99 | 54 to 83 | -1.5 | 4.57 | 5.16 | 4.86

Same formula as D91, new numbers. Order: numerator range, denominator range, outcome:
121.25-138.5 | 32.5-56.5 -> 1.25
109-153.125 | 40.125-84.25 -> 1.10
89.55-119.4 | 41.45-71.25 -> 1.17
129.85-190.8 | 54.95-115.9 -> 0.90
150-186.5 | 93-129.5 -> 0.80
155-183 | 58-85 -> 0.92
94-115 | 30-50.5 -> 1.42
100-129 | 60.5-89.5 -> 1.18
